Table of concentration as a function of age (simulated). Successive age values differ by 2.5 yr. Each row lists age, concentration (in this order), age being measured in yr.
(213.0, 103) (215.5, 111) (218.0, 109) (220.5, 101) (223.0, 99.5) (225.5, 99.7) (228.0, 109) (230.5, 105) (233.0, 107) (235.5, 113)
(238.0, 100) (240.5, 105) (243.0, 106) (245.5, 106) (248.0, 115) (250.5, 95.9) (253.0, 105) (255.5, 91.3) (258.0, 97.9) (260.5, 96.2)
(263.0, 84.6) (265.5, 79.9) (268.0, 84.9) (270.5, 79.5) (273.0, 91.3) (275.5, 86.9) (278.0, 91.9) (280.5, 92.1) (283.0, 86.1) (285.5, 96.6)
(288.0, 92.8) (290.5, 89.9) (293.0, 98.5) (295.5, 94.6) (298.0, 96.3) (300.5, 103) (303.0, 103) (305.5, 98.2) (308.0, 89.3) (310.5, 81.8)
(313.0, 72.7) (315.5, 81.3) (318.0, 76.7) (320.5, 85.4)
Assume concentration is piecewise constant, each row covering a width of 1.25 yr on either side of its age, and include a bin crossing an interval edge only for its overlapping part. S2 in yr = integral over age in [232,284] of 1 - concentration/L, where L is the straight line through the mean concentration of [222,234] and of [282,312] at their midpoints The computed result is 2.0 yr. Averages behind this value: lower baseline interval 104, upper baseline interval 94.1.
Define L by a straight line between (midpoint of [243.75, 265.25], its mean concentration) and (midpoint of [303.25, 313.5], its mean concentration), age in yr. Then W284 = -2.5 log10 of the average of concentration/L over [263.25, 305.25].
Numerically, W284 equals 0.009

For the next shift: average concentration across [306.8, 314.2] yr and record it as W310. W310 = 81.3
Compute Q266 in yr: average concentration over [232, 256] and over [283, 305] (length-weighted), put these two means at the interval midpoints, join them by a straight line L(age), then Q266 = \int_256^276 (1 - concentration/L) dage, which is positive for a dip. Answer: 2.62 yr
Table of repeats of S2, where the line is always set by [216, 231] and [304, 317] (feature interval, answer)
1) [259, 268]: 0.8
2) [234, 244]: -0.5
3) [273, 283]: 0.2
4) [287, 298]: -0.7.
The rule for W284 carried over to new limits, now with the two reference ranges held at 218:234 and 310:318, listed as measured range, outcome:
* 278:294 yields -0.08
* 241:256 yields -0.07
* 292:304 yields -0.20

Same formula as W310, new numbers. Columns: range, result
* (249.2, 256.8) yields 97.5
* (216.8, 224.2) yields 103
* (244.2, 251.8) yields 106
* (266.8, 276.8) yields 85.7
